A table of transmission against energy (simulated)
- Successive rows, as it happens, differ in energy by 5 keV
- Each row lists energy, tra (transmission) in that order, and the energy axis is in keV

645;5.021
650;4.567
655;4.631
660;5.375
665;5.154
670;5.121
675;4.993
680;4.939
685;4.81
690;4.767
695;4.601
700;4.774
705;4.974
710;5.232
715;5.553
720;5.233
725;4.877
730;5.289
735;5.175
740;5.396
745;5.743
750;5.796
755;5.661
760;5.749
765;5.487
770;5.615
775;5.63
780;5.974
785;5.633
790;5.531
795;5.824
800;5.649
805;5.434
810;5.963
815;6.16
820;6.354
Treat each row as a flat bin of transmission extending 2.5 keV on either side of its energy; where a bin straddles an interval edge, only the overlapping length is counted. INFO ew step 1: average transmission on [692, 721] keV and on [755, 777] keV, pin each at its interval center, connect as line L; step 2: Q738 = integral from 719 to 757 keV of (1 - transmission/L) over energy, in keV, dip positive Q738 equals -0.3 keV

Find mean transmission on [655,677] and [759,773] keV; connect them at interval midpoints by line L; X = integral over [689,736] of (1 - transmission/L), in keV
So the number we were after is 2.5 keV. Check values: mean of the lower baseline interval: 5.1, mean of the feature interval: 5.05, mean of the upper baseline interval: 5.6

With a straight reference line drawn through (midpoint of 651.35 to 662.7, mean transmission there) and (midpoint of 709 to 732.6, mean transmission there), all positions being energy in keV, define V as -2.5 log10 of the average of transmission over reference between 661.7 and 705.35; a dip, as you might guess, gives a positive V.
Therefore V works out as 0.04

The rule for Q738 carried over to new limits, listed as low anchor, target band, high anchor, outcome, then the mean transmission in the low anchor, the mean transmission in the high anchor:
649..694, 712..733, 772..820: 0.2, 4.93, 5.79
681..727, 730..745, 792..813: -0.4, 4.98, 5.72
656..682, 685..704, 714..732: 1.5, 5.09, 5.21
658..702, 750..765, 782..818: -0.6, 4.95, 5.75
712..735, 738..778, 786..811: -1.6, 5.23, 5.66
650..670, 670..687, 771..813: 0.5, 5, 5.71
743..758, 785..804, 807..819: 1.0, 5.73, 6.07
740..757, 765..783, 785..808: -0.2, 5.69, 5.62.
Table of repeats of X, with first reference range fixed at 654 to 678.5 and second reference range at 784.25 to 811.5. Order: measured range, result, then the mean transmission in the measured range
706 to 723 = 0.0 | 5.29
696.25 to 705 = 0.7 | 4.81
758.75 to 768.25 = -0.2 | 5.6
